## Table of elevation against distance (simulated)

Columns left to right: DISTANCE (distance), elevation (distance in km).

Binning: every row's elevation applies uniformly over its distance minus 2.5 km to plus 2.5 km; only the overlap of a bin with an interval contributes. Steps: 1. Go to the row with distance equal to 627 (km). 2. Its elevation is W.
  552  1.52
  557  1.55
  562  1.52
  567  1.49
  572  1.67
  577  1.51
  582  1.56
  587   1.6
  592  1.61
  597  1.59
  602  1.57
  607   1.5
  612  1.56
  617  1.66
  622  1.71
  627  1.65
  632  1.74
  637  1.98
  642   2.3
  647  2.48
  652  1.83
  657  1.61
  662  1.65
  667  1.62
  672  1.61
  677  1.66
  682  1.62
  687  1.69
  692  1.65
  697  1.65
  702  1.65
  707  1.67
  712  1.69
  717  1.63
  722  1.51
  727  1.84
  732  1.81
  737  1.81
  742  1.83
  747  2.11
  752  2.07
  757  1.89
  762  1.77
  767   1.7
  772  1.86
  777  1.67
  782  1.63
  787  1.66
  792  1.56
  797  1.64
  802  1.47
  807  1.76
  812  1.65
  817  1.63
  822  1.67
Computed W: 1.65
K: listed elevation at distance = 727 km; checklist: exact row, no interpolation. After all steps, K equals 1.84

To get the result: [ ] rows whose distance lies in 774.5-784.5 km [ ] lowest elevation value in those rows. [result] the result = 1.63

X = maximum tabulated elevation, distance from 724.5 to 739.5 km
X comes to 1.84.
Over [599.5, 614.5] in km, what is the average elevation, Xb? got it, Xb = 1.54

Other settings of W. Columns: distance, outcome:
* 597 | 1.59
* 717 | 1.63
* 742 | 1.83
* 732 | 1.81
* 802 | 1.47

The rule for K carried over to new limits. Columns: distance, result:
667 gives 1.62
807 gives 1.76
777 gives 1.67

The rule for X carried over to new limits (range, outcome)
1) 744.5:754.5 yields 2.11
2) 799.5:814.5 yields 1.76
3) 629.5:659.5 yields 2.48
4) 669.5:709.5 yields 1.69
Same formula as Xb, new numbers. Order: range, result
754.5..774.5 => 1.81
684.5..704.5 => 1.66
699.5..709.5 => 1.66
